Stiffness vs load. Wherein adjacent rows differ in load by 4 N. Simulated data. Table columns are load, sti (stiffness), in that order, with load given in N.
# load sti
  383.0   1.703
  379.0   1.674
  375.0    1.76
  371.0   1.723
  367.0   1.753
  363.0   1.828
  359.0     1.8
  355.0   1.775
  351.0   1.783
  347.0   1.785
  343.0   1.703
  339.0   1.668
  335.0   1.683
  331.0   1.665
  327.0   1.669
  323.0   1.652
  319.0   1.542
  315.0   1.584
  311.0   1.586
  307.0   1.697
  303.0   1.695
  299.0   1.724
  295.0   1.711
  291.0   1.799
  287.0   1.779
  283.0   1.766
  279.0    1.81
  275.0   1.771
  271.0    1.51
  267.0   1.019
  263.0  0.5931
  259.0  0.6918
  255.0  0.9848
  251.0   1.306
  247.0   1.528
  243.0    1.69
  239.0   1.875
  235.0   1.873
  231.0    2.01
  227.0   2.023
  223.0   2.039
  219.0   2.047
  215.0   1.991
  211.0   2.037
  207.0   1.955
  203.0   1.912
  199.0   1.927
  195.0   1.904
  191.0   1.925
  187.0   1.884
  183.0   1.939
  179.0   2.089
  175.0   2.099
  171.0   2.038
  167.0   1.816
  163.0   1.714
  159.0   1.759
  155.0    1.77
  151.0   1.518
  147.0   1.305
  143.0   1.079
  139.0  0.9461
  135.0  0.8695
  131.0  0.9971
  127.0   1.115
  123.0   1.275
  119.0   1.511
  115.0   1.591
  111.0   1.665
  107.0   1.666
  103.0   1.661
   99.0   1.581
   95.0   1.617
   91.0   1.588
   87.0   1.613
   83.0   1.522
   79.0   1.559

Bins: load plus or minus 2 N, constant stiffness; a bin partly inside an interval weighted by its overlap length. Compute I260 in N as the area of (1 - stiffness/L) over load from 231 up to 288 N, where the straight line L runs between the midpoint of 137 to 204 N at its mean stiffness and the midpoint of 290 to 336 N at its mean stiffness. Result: 8.0 N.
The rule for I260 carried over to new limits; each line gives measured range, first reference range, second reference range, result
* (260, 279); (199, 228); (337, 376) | 6.4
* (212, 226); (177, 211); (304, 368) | -0.9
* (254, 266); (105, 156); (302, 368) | 6.2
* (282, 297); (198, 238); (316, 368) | 0.5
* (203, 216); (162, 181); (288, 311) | -0.6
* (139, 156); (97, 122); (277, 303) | 3.0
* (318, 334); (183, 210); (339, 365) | 1.4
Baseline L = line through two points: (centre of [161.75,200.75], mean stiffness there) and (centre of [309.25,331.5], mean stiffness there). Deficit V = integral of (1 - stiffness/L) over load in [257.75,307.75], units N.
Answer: 5.4 N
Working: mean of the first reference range 1.94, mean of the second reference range 1.61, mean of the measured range 1.51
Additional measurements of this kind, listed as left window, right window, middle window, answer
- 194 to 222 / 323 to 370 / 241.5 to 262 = 7.58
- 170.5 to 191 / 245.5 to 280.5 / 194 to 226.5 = -4.97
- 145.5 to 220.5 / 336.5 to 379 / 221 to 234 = -1.17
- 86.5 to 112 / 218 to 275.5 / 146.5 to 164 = -0.55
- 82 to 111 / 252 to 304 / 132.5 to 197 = -4.80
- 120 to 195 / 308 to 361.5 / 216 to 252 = -4.89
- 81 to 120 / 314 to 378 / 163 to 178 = -2.94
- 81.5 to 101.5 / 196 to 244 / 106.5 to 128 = 2.40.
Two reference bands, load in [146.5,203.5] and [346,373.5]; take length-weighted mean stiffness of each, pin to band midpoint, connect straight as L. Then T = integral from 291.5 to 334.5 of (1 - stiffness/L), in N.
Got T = 3.3 N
